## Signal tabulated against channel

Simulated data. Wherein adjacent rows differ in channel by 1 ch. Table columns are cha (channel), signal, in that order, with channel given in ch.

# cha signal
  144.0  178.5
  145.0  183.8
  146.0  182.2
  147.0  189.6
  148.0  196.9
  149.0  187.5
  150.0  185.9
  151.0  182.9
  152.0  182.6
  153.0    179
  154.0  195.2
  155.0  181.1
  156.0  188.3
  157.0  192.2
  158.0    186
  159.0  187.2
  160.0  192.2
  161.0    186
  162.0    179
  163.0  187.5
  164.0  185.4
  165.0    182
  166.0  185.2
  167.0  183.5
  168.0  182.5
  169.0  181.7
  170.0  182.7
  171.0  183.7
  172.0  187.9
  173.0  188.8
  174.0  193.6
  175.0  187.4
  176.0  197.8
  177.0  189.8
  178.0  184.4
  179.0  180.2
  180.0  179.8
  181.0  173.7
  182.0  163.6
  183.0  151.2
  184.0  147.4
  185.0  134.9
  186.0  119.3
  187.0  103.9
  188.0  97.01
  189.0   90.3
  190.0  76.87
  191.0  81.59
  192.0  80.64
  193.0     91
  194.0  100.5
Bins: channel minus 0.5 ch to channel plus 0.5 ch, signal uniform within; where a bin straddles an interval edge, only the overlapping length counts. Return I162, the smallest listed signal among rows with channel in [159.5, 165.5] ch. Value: 179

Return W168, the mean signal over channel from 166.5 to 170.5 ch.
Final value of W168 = 183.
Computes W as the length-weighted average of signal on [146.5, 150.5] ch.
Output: 190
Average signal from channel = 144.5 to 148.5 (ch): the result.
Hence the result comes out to 188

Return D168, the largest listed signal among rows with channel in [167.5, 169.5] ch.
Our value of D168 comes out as 182.5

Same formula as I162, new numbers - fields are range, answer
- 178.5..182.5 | 163.6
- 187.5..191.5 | 76.87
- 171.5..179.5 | 180.2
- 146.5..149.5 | 187.5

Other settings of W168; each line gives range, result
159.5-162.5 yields 186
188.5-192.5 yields 82.3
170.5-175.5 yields 188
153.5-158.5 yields 189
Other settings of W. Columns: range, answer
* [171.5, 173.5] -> 188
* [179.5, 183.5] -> 167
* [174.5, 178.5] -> 190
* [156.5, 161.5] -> 189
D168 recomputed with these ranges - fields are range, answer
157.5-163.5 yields 192.2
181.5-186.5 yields 163.6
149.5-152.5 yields 185.9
